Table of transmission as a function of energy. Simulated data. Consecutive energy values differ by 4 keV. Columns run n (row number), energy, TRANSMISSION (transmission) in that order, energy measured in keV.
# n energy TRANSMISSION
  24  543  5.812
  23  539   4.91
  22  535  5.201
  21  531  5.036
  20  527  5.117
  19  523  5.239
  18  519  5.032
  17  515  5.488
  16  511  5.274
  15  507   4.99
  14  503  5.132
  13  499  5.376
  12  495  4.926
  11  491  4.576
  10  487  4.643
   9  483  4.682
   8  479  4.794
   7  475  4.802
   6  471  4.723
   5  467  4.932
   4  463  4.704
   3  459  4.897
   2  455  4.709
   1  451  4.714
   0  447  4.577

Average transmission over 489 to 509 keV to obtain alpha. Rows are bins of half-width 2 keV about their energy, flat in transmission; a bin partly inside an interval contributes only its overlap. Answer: 5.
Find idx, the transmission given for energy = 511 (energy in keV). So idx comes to 5.274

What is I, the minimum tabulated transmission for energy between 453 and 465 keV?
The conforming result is 4.704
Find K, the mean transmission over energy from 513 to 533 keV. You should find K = 5.18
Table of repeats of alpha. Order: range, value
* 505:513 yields 5.13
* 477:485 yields 4.74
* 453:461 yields 4.8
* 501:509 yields 5.06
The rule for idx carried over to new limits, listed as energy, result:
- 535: 5.201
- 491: 4.576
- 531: 5.036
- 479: 4.794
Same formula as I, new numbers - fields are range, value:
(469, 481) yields 4.723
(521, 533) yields 5.036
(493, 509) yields 4.926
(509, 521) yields 5.032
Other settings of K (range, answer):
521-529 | 5.18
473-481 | 4.8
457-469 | 4.84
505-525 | 5.2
